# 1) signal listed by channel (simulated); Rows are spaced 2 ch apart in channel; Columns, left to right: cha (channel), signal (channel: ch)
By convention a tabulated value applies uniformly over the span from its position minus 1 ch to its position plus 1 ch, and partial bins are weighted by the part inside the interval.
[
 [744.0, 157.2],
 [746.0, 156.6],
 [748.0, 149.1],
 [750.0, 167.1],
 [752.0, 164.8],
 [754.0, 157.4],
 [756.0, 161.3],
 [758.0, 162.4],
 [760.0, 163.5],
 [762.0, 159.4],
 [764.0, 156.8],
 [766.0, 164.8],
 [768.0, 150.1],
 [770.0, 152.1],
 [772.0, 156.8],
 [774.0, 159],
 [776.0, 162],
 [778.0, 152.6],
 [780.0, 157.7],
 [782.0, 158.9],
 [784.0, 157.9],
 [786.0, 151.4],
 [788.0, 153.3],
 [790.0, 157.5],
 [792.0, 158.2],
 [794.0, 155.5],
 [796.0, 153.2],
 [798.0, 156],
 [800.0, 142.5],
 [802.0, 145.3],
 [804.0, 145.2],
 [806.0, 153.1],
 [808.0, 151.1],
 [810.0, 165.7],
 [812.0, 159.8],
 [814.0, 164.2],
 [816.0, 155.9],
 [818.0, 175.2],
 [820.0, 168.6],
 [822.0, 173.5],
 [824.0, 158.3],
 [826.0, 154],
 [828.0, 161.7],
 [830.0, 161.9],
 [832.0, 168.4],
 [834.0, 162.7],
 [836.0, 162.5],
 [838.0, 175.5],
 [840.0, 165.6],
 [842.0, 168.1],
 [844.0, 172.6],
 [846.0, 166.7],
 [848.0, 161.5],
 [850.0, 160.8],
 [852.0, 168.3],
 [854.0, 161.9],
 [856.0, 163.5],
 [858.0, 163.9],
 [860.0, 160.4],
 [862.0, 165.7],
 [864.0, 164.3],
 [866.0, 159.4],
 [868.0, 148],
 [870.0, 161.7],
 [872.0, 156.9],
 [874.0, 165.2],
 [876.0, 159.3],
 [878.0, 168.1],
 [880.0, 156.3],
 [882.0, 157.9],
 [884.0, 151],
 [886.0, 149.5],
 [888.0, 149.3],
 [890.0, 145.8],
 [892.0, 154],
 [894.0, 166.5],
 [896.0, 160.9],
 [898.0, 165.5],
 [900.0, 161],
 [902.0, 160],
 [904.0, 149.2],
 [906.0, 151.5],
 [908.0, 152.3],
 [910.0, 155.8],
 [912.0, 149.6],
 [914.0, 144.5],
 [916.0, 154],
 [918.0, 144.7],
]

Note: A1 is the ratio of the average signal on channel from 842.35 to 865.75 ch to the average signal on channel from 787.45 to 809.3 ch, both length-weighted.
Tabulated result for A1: 1.1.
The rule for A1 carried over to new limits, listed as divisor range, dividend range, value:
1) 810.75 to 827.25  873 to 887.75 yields 0.96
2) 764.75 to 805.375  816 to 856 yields 1.07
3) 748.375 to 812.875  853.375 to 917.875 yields 1.00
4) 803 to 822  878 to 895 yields 0.96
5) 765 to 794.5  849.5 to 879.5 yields 1.03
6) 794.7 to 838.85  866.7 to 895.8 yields 0.98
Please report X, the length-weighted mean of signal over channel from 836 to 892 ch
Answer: 161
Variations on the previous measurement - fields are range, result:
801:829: 159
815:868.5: 164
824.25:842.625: 164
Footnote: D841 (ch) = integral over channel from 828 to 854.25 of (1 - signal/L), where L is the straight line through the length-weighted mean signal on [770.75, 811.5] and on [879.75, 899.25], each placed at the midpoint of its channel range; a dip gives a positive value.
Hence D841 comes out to -1.80 ch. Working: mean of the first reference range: 155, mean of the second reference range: 156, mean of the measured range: 166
